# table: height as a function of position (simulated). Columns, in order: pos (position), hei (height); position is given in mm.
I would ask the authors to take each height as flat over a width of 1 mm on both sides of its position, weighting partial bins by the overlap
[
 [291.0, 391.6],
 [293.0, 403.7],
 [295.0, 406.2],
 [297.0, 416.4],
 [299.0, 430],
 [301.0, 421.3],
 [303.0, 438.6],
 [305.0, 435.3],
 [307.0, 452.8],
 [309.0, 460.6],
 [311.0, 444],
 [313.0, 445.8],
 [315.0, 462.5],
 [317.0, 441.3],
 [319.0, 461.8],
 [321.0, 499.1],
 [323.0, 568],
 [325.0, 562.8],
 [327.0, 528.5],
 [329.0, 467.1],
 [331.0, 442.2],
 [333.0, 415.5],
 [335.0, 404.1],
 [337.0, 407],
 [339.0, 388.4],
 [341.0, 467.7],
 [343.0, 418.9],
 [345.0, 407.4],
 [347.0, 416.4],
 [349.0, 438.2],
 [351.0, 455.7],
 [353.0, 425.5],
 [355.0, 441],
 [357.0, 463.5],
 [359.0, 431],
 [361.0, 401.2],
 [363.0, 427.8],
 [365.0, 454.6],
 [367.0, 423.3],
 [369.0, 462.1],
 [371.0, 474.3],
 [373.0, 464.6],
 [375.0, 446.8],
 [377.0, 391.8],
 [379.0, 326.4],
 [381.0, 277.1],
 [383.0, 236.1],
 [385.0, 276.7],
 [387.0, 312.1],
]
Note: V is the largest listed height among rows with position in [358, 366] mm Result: 454.6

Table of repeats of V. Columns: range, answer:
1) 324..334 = 562.8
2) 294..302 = 430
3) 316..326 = 568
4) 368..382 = 474.3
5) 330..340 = 442.2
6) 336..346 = 467.7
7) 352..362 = 463.5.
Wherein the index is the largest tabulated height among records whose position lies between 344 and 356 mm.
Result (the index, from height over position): 455.7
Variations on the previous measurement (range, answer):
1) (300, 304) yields 438.6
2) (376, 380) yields 391.8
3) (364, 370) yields 462.1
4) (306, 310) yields 460.6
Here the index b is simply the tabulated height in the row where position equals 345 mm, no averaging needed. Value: 407.4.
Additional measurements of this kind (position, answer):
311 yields 444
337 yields 407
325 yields 562.8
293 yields 403.7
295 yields 406.2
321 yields 499.1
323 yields 568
